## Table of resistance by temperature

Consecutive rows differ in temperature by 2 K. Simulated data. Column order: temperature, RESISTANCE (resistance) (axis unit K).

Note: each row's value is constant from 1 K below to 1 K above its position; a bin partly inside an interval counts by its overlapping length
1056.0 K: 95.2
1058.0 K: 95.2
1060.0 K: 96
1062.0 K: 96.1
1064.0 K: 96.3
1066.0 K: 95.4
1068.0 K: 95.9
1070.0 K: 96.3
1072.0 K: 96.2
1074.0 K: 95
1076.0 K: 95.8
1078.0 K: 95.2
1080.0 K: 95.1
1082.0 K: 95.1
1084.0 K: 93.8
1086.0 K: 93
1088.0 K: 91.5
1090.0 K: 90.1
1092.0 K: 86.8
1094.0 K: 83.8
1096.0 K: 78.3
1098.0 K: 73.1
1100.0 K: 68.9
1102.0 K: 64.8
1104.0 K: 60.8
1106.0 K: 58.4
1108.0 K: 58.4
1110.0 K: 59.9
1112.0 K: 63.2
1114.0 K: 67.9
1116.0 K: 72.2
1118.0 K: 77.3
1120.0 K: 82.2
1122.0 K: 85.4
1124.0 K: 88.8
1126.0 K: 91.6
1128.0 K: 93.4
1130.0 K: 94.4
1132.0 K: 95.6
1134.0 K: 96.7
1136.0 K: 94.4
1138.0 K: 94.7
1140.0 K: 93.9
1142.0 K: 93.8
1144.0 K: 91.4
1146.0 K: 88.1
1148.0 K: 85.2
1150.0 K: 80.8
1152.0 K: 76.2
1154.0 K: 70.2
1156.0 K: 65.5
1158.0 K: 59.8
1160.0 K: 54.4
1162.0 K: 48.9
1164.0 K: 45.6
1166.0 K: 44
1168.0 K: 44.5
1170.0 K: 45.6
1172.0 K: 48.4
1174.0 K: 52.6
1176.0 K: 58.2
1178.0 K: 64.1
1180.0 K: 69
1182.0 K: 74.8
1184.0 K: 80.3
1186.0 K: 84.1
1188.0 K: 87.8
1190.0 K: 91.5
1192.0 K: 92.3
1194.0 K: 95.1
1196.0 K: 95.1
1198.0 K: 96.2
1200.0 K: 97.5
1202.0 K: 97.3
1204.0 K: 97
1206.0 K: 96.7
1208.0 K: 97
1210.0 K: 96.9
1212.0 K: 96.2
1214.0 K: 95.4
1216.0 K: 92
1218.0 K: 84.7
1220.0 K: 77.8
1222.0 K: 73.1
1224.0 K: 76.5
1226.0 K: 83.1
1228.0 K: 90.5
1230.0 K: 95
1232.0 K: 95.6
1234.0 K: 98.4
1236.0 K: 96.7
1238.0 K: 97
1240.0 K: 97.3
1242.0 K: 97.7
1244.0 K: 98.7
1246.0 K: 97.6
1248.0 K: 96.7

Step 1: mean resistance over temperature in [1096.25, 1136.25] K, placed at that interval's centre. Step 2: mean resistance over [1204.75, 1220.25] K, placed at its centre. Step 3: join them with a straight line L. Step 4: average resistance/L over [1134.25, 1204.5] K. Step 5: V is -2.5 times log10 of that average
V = 0.13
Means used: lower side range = 77.1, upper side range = 92.9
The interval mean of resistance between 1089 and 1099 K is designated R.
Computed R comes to 82.4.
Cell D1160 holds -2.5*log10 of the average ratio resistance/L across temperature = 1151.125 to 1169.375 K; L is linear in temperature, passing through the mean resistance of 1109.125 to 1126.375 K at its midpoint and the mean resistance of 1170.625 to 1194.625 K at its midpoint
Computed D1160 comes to 0.31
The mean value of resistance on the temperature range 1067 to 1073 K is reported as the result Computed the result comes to 96.1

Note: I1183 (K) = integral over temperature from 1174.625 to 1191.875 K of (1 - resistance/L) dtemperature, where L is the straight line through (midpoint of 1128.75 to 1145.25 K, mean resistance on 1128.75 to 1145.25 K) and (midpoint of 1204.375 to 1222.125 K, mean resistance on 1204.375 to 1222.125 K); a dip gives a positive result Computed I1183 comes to 2.9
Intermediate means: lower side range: 94.3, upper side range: 91.1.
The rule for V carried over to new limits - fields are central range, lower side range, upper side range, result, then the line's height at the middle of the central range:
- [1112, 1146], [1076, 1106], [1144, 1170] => -0.217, 72.1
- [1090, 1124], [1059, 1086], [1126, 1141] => 0.294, 94.9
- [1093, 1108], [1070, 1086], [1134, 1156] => 0.315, 92.2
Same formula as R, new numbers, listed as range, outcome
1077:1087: 94.4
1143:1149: 88.2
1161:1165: 47.2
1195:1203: 96.5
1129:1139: 95.2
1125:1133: 93.8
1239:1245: 97.9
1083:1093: 91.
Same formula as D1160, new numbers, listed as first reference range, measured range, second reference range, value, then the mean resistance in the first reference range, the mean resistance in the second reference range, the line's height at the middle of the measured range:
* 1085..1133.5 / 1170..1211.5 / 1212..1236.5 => 0.04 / 78.5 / 88.4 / 85.5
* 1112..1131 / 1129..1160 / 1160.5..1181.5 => -0.22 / 82.6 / 52.7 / 68.7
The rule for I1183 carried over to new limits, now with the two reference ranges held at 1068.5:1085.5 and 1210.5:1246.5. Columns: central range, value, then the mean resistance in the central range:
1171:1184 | 4.20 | 62.7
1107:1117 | 3.18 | 64.3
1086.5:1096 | 0.76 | 87.3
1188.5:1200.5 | -0.27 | 94.2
